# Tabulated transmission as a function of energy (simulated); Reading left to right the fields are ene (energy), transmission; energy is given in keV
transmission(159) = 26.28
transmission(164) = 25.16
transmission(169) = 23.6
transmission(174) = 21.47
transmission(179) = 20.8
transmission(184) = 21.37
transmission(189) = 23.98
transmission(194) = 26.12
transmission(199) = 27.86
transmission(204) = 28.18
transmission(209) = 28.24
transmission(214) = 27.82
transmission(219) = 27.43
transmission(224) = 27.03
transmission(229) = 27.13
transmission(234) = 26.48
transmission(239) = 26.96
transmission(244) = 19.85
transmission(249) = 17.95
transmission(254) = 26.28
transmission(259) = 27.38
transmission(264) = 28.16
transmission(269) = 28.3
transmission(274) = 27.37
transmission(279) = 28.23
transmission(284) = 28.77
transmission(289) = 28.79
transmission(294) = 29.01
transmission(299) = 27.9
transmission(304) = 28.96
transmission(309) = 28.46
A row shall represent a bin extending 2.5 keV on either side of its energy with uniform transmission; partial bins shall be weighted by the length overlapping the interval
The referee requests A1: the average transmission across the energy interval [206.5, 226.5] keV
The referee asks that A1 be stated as 27.6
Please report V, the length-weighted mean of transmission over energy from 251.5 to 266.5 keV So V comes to 27.3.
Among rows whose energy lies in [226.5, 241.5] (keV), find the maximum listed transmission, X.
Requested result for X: 27.13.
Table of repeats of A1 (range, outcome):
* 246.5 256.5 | 22.1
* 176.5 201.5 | 24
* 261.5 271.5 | 28.2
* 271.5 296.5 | 28.4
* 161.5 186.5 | 22.5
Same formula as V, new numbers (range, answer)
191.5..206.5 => 27.4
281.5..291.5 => 28.8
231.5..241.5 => 26.7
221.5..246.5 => 25.5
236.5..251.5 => 21.6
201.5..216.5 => 28.1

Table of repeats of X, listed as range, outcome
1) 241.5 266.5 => 28.16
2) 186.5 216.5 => 28.24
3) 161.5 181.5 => 25.16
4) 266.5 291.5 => 28.79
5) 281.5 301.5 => 29.01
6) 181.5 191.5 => 23.98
